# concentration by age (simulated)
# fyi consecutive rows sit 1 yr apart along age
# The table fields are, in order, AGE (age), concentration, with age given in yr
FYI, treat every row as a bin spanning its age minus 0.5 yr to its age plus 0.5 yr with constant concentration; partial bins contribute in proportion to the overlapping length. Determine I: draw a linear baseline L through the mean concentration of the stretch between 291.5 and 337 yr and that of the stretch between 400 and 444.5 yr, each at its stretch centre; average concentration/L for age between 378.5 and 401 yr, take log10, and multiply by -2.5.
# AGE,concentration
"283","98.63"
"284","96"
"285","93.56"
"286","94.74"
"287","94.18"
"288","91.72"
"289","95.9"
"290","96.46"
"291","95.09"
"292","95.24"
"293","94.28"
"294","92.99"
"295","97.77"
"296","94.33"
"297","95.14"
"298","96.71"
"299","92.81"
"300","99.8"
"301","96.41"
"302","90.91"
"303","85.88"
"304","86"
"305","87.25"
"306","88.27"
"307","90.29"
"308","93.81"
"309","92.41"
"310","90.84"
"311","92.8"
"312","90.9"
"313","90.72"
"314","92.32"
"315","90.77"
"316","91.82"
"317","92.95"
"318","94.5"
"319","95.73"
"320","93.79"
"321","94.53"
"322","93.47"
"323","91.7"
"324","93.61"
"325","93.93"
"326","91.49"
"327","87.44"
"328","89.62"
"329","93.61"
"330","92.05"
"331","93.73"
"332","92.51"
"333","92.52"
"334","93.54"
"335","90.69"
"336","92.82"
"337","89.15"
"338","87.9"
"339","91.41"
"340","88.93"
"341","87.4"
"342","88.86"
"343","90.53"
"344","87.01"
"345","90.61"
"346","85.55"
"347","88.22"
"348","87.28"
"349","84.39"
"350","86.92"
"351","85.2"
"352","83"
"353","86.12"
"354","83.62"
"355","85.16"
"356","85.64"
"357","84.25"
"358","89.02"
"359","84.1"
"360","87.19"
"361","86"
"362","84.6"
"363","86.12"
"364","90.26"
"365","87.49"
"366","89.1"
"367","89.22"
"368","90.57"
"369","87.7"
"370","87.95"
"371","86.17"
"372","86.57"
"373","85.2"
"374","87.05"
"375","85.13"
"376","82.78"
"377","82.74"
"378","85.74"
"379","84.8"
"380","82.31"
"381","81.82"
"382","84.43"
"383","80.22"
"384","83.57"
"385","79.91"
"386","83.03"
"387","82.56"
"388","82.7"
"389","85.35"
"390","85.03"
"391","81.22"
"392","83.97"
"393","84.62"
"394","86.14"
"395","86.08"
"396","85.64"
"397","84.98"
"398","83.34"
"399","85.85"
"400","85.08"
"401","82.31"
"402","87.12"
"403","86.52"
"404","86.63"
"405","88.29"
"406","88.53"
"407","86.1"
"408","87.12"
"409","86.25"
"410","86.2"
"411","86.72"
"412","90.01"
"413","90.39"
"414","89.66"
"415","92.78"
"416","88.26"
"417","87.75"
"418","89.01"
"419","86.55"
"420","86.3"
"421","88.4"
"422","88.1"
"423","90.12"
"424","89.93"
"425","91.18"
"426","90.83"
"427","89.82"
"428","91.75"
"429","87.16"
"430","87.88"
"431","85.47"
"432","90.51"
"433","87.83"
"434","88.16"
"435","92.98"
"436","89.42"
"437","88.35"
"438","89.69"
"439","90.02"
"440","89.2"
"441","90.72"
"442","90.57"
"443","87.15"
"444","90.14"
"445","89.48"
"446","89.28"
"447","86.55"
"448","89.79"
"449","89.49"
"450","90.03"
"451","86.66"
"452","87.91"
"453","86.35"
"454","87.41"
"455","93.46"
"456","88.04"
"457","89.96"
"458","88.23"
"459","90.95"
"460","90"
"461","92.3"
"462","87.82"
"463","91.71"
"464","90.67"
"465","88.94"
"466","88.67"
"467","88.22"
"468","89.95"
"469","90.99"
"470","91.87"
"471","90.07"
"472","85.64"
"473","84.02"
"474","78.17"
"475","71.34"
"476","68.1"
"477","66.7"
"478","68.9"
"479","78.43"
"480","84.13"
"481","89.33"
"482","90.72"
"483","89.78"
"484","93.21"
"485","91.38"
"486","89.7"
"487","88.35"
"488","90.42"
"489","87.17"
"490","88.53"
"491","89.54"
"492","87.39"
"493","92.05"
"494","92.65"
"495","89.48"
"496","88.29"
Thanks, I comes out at 0.08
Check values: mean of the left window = 92.5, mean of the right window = 88.5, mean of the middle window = 83.7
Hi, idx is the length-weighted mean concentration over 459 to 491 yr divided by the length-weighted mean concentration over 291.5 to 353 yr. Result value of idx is 0.94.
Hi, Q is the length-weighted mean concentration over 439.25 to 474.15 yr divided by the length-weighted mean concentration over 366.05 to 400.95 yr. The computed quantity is 1.1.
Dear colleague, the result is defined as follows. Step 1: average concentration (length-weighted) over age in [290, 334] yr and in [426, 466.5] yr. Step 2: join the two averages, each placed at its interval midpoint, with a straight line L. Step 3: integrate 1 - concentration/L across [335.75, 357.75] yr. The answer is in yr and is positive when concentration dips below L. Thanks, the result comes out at 1.1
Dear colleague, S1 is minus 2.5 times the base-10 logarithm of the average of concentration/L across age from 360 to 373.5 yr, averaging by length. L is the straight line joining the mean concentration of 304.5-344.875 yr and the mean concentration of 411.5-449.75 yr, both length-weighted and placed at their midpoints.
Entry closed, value 0.04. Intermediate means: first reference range 91.4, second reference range 89.2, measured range 87.4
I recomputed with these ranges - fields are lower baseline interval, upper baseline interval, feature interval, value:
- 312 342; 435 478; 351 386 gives 0.06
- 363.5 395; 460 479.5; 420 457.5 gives -0.06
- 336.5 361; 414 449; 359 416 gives 0.03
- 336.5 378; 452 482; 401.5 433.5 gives -0.03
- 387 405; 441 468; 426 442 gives -0.02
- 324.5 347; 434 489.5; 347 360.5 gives 0.05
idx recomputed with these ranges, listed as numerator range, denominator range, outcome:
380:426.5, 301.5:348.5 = 0.95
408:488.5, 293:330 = 0.95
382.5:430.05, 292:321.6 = 0.93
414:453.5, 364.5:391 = 1.05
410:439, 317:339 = 0.97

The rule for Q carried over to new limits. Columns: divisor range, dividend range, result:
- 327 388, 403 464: 1.02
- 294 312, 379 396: 0.90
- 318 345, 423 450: 0.98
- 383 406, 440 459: 1.05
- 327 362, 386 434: 0.99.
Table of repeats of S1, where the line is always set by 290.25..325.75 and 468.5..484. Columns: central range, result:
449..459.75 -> -0.07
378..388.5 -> 0.07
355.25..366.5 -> 0.04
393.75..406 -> 0.02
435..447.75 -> -0.06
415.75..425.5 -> -0.04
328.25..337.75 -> -0.01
